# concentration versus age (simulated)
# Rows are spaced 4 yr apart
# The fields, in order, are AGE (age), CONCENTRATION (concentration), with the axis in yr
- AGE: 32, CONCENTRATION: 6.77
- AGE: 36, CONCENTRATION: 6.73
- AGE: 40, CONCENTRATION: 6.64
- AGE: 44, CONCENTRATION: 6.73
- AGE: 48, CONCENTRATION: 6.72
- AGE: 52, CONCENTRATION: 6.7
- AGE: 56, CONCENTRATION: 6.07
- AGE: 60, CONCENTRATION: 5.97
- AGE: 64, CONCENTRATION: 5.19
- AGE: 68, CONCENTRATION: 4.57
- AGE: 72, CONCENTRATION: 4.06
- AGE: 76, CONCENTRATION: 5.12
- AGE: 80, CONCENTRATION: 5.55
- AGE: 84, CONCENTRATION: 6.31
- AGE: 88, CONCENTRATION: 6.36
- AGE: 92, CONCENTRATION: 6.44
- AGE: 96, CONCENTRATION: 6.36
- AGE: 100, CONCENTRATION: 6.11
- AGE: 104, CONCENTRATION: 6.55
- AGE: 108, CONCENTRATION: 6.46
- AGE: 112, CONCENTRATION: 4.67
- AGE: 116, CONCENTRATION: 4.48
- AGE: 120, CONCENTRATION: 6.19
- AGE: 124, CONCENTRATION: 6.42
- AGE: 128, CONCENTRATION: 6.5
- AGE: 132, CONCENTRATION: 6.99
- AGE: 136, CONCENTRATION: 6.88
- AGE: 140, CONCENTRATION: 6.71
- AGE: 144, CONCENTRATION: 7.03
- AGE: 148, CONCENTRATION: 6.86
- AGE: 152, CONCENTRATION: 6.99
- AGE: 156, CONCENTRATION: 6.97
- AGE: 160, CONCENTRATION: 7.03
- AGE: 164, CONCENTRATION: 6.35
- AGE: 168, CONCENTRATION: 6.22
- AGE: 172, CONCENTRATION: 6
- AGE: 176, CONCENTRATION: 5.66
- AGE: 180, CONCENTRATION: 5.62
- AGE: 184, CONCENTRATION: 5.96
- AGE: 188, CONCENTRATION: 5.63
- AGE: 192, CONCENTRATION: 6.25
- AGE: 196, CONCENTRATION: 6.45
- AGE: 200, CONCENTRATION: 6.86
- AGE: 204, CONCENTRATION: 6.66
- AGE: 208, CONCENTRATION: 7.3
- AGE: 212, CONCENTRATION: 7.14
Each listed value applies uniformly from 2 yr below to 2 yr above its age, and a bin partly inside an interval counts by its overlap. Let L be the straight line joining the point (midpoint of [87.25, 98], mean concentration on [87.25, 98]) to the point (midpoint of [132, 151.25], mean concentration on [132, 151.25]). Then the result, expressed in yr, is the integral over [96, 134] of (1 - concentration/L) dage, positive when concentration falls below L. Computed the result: 3.2 yr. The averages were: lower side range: 6.39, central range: 6.06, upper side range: 6.89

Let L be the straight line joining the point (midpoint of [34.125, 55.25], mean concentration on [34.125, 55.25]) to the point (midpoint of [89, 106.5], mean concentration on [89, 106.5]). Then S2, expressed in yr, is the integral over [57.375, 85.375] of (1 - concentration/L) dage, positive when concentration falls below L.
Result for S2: 5.45 yr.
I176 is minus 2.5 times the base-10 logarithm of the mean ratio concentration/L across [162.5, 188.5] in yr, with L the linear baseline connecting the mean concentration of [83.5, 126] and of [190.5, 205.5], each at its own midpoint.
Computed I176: 0.09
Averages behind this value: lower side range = 6.02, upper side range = 6.56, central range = 5.93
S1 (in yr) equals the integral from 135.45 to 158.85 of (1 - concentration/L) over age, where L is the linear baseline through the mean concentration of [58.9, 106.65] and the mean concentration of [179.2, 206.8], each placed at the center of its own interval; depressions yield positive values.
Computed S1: -3.40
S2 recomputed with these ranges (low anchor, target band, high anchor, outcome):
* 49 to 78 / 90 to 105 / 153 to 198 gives -1.8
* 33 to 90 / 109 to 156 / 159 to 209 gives -1.8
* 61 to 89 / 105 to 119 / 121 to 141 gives 1.9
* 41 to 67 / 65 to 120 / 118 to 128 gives 5.6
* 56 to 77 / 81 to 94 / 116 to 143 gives -1.8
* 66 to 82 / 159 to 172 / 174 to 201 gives -1.4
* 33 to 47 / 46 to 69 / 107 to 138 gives 2.3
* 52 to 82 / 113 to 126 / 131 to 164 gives 1.5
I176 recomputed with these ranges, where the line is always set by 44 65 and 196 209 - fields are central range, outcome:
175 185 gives 0.18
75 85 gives 0.12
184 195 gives 0.14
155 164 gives -0.03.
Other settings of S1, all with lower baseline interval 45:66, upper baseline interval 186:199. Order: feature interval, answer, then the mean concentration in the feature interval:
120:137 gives -1.3 yr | 6.63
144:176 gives -2.2 yr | 6.6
